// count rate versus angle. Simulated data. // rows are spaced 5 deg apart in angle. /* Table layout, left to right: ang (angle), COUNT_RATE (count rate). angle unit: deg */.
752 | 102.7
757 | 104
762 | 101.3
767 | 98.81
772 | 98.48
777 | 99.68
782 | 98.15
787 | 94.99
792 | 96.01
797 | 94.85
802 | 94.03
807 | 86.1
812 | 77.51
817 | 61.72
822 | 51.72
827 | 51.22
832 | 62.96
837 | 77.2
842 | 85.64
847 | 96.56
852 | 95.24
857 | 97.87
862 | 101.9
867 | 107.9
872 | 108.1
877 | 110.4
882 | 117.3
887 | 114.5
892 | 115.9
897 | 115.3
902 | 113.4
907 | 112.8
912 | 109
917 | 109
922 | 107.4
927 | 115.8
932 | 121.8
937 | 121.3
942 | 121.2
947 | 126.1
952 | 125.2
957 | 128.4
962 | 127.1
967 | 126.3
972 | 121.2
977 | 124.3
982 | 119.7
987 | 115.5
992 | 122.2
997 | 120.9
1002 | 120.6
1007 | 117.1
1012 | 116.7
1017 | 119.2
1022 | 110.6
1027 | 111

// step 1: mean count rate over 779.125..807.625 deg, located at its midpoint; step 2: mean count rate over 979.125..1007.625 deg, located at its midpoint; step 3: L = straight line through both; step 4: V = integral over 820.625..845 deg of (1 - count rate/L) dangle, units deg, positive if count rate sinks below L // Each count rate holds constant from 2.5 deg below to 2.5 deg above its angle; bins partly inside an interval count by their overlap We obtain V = 8.0 deg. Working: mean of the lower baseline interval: 94.6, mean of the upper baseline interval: 120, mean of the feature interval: 67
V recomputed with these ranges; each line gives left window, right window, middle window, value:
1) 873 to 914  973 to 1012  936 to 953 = -1.0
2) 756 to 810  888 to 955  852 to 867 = 1.0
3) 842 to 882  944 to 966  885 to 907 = -0.7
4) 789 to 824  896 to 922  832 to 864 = 1.2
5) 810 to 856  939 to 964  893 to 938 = -1.7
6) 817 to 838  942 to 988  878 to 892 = -4.7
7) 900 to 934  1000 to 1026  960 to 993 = -2.1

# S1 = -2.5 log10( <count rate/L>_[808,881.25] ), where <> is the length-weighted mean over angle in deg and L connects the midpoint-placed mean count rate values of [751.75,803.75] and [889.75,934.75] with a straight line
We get 0.24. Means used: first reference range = 98.3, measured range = 85.5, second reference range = 113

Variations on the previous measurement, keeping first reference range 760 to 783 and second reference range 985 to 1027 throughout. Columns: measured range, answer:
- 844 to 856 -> 0.10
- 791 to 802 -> 0.07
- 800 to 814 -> 0.19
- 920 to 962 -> -0.08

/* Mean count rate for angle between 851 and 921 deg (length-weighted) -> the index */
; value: 109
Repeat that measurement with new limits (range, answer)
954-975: 126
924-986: 123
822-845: 67.9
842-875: 100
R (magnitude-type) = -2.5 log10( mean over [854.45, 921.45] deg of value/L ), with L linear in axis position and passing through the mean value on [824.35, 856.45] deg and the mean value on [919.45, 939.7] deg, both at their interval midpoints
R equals -0.119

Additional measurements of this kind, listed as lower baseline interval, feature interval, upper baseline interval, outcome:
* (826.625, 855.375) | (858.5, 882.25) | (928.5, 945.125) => -0.16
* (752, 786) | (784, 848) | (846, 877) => 0.27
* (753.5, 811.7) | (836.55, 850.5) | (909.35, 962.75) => 0.19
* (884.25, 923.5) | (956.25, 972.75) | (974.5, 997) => -0.07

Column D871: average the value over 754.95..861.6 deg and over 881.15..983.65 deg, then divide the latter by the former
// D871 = 1.4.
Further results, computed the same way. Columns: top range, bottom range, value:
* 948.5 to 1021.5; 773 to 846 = 1.49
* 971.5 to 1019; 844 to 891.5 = 1.13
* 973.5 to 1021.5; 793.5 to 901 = 1.30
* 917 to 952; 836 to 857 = 1.31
